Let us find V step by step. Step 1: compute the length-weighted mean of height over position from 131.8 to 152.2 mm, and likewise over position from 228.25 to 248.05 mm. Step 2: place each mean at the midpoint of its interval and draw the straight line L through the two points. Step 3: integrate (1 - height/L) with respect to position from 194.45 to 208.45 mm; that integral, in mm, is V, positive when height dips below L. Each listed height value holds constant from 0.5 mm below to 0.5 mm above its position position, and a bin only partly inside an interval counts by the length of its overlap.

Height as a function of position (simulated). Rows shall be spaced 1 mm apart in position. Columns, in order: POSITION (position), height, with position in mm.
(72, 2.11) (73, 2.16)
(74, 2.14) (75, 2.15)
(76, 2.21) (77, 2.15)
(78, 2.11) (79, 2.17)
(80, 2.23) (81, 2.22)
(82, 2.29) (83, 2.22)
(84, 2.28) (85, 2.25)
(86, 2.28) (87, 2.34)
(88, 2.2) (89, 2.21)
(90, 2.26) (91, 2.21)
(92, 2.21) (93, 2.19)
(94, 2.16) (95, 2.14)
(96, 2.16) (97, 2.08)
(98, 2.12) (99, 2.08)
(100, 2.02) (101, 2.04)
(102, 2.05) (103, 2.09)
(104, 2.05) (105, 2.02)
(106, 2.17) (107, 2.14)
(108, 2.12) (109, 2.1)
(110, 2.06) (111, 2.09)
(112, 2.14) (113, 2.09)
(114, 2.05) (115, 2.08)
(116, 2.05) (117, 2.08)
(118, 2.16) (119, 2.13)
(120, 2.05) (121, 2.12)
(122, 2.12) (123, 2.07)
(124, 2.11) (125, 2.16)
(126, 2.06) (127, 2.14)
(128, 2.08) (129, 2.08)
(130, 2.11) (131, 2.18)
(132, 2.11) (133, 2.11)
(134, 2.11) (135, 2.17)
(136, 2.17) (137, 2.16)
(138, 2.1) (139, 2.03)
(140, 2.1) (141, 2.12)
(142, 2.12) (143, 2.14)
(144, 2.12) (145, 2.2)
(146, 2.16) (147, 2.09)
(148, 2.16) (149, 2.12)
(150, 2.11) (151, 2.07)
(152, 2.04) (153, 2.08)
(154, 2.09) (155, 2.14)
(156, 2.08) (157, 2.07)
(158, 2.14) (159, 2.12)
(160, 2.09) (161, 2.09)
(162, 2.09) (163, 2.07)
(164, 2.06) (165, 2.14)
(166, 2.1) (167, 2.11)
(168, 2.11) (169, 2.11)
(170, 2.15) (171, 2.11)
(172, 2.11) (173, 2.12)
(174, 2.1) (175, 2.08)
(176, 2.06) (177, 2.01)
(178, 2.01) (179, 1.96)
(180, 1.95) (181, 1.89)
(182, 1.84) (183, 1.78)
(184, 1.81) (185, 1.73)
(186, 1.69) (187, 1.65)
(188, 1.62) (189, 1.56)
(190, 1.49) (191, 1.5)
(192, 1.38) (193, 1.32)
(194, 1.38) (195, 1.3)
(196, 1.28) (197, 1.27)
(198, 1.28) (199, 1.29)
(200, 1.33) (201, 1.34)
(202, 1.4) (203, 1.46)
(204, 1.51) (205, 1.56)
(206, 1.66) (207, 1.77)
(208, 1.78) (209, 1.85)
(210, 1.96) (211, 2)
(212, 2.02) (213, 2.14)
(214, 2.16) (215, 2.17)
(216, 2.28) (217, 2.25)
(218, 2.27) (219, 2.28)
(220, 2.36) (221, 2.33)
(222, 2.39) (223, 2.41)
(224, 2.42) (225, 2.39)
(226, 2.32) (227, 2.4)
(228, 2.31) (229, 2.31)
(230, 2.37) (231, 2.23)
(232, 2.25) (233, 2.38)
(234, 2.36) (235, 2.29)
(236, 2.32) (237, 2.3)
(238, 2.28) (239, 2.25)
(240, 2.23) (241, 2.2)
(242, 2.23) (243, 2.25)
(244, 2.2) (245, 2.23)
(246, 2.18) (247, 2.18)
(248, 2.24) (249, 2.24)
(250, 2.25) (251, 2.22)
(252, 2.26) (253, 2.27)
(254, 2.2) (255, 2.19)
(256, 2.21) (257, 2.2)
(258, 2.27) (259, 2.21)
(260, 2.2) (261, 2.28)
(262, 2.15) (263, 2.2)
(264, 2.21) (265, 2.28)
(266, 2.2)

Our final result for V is 4.9 mm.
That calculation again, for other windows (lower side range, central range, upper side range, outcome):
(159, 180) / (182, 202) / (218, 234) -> 6.4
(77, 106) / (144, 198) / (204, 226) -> 5.4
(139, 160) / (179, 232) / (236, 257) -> 7.9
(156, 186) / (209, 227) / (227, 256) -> -0.4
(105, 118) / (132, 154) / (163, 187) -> -0.8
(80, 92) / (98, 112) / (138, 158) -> 0.8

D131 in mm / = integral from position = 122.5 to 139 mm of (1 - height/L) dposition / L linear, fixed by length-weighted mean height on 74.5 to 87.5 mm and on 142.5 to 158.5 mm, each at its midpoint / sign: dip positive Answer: 0.2 mm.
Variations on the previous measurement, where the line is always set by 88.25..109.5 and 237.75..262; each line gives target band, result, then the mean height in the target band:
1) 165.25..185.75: 1.6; 2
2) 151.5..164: 0.4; 2.09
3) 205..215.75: 1.3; 1.94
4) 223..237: -0.8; 2.34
